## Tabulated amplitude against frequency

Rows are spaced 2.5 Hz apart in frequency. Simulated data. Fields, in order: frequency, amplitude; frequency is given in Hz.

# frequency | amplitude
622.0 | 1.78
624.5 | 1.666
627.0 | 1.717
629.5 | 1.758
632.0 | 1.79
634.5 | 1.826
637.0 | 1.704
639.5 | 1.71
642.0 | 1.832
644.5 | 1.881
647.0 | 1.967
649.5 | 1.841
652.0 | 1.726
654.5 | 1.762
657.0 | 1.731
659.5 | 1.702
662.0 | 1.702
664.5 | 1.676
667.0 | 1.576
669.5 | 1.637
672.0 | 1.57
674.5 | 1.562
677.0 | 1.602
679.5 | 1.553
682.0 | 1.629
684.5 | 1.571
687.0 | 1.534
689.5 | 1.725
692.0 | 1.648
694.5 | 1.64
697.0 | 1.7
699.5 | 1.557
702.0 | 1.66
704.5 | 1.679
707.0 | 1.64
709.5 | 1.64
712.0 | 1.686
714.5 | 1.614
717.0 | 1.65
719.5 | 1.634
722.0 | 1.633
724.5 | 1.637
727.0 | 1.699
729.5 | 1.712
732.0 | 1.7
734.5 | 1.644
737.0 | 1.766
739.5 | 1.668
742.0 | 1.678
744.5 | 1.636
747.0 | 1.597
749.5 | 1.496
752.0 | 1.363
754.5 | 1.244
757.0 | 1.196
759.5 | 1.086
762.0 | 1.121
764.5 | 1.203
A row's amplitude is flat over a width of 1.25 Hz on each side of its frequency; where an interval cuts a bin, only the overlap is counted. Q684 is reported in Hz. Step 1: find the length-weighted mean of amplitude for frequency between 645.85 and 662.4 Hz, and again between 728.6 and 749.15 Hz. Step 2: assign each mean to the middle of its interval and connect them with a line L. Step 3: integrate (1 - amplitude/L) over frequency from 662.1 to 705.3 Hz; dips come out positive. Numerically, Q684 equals 3.0 Hz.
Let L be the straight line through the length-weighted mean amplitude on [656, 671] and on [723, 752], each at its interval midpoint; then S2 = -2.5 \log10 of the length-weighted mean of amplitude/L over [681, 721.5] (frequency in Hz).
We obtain 0.01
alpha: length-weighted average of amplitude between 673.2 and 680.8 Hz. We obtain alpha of 1.57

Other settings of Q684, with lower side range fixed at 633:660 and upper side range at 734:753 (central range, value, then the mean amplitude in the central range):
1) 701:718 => 0.20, 1.65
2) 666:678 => 1.06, 1.59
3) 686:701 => 0.59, 1.64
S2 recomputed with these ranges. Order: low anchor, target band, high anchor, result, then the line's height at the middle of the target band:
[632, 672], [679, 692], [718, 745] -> 0.07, 1.72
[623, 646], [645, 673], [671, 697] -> -0.02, 1.69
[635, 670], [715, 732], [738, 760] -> -0.09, 1.53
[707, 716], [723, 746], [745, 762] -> -0.15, 1.47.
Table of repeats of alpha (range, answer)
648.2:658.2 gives 1.77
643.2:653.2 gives 1.85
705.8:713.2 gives 1.66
